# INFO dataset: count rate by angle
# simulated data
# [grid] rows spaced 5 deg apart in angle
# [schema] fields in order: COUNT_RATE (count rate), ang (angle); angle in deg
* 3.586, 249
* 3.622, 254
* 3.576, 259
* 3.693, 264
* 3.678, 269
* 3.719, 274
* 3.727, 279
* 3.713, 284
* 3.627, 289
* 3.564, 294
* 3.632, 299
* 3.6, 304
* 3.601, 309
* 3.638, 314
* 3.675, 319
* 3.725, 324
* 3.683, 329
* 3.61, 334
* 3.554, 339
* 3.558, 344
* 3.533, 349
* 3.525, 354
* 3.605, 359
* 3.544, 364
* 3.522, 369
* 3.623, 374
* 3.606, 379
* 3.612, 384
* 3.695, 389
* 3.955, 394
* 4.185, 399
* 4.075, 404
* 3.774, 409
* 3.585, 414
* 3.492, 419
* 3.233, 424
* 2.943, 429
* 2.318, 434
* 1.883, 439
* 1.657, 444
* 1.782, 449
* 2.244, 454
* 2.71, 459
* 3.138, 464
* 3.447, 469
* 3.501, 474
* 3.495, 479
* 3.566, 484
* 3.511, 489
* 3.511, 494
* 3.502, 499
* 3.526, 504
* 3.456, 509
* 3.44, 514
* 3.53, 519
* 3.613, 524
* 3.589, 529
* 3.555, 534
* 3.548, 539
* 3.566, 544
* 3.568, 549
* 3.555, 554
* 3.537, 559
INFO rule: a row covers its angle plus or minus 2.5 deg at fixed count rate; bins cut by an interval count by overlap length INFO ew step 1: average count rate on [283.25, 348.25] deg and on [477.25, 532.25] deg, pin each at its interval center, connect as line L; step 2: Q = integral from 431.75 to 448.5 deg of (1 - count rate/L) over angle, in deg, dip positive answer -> 7.7 deg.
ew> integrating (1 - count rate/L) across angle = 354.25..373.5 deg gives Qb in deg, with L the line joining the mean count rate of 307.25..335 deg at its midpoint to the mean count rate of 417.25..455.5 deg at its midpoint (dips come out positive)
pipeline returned -2.2 deg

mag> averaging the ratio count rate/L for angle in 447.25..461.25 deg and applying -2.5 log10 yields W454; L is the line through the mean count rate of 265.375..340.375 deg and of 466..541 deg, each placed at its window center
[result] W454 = 0.49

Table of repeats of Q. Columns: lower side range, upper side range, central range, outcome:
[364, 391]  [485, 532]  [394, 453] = 9.3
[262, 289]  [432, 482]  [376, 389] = -2.4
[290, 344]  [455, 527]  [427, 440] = 4.0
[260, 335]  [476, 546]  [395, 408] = -1.7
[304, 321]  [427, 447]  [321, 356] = -2.9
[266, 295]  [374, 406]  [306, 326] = 0.4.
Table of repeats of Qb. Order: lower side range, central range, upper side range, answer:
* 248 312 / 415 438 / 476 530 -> 3.9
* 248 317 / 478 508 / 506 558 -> 0.3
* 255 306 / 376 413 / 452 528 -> -3.6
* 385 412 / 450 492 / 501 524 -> 5.6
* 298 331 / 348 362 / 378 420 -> 0.6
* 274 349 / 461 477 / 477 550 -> 0.9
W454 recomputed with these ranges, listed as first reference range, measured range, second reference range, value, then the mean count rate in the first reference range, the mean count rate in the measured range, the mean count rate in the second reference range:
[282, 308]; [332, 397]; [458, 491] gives -0.03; 3.62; 3.62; 3.36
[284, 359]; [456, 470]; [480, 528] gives 0.17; 3.61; 3.03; 3.52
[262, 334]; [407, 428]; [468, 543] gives 0.03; 3.66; 3.47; 3.52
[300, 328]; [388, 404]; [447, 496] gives -0.19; 3.65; 3.99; 3.1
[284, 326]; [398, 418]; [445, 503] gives -0.16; 3.64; 3.85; 3.1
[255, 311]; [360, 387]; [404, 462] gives -0.15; 3.65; 3.58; 2.76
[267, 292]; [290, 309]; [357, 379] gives 0.02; 3.69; 3.6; 3.58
